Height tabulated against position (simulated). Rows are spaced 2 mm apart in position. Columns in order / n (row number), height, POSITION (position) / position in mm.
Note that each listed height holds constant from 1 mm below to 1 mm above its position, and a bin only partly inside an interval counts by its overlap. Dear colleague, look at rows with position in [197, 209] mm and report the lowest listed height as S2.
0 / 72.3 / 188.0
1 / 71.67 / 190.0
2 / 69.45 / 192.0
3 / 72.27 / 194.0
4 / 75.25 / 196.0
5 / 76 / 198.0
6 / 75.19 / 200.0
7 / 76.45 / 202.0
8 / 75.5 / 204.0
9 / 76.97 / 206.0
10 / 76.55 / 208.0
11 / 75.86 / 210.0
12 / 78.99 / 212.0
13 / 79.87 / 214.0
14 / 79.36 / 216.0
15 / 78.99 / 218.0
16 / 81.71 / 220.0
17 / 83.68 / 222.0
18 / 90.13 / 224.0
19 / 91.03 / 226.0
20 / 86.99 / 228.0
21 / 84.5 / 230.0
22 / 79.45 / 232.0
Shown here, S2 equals 75.19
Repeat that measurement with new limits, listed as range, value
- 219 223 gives 81.71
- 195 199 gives 75.25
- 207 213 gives 75.86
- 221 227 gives 83.68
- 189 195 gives 69.45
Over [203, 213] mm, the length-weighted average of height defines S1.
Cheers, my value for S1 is 76.8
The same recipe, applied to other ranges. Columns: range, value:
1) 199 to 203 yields 75.8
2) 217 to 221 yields 80.3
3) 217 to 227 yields 85.1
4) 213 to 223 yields 80.7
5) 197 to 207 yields 76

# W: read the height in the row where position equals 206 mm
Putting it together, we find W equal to 76.97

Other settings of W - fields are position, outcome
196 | 75.25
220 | 81.71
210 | 75.86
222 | 83.68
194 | 72.27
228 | 86.99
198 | 76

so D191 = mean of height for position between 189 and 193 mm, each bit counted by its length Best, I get 70.6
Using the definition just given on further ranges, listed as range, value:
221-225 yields 86.9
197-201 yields 75.6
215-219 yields 79.2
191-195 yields 70.9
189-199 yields 72.9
